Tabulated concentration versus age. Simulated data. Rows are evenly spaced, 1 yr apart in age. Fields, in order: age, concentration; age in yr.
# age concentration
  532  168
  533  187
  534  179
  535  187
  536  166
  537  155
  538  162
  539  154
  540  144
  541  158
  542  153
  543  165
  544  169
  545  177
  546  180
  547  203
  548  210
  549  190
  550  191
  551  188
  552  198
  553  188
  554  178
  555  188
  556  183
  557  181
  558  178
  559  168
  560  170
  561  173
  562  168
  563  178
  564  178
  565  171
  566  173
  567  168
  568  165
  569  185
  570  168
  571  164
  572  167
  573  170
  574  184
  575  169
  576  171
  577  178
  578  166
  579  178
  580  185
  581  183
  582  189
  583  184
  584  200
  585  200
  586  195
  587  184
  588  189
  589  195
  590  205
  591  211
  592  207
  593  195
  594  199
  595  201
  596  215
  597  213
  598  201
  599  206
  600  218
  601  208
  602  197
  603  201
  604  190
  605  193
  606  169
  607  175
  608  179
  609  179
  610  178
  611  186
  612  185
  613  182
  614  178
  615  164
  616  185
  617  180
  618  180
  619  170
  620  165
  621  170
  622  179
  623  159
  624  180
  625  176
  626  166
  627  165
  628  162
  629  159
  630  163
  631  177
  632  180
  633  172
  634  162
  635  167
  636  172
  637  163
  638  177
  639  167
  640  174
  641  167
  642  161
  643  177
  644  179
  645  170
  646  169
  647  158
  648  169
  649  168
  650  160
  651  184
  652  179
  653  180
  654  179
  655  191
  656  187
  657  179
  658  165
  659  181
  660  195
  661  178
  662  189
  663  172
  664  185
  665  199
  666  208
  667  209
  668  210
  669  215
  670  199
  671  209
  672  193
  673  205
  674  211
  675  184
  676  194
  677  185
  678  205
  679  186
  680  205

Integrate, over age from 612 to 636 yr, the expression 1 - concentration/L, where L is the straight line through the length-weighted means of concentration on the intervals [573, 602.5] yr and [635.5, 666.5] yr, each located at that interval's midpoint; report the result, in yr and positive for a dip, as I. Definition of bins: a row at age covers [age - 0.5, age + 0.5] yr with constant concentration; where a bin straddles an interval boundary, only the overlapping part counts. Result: 1.6 yr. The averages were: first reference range 194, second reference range 177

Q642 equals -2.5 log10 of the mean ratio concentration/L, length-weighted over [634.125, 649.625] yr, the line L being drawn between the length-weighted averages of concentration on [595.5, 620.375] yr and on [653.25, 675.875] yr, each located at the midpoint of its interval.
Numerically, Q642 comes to 0.13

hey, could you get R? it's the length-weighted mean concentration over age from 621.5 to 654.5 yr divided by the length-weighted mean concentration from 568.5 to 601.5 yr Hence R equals 0.9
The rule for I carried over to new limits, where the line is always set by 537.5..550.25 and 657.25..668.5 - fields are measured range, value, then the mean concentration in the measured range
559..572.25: 0.4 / 171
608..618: 0.2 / 180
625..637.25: 1.2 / 168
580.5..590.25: -0.7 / 192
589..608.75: -2.0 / 199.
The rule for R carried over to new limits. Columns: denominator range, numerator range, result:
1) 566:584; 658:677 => 1.11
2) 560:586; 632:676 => 1.03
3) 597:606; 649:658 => 0.89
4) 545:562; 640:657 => 0.94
